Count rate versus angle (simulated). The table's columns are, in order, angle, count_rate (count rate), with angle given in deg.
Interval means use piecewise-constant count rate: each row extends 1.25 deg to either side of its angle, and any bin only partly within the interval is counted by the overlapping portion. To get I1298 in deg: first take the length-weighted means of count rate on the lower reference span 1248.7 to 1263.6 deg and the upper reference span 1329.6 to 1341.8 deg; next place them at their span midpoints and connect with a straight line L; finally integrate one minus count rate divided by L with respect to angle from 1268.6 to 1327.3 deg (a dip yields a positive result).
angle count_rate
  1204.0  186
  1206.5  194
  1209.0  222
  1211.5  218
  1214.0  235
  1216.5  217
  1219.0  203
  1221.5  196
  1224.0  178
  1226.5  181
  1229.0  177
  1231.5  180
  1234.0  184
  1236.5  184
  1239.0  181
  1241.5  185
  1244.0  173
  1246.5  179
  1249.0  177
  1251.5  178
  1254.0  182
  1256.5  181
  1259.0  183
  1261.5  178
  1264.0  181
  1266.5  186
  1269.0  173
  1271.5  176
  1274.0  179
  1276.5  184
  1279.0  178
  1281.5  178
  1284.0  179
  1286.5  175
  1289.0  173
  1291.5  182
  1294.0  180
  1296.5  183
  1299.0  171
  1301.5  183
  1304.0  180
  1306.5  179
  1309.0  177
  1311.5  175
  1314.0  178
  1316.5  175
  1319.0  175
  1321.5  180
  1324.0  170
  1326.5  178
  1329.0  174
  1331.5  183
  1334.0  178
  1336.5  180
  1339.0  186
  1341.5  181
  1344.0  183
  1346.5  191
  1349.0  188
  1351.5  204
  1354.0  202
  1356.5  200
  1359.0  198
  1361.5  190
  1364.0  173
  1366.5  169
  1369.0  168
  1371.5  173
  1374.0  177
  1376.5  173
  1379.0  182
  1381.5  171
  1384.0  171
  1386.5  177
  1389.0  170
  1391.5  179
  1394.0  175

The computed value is 1.00 deg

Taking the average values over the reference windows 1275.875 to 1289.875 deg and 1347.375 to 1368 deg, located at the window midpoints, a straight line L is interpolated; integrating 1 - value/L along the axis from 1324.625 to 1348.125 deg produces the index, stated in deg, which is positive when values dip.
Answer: 0.7 deg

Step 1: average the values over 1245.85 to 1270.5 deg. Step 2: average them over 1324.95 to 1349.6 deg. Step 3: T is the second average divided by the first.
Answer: 1.0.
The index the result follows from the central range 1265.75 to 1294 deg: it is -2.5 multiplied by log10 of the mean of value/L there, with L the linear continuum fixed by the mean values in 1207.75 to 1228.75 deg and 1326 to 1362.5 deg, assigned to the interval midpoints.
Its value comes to 0.11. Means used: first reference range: 205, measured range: 178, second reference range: 188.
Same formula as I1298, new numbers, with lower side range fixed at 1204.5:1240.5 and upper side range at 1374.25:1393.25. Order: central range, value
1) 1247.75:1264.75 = 1.0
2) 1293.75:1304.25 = 0.4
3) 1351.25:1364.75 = -1.2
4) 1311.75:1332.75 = 0.7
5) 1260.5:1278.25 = 1.0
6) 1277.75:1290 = 0.7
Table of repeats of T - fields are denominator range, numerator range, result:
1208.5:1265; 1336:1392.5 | 0.96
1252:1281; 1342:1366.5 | 1.06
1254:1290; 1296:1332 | 0.99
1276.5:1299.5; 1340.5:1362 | 1.08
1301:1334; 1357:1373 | 1.01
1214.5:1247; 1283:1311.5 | 0.95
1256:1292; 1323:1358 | 1.04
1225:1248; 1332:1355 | 1.04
